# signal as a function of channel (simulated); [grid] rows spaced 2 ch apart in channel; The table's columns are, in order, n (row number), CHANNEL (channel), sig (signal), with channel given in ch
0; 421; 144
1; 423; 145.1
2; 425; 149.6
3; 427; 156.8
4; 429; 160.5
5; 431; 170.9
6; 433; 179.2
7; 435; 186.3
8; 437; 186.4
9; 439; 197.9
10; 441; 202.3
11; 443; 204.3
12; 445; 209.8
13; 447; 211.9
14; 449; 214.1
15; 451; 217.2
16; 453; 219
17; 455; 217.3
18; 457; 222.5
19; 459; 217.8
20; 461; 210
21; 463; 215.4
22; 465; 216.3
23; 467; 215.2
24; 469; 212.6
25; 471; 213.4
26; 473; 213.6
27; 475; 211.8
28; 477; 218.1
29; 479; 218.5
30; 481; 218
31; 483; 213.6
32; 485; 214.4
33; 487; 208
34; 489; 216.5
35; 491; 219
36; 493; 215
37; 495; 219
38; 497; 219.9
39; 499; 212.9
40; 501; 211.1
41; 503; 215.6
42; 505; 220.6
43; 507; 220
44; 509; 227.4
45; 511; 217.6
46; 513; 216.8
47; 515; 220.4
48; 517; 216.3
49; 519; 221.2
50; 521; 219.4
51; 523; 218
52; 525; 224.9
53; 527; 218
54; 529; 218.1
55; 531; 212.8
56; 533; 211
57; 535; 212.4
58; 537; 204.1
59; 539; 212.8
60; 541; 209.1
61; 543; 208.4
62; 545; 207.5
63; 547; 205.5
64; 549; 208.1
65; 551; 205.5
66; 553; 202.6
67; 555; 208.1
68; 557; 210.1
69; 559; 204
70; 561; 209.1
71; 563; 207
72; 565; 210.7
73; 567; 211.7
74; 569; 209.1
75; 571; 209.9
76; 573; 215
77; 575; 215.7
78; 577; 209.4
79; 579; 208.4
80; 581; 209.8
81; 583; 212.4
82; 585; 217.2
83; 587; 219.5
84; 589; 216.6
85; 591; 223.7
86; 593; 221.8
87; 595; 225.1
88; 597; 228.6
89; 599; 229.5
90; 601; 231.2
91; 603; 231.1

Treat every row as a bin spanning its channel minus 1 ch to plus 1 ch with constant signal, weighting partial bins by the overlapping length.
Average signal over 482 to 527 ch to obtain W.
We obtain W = 218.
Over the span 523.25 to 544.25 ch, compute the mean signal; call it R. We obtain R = 213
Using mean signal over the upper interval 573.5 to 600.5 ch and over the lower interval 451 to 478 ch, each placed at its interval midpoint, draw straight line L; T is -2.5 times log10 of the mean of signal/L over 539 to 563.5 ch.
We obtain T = 0.05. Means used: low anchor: 216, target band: 207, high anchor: 218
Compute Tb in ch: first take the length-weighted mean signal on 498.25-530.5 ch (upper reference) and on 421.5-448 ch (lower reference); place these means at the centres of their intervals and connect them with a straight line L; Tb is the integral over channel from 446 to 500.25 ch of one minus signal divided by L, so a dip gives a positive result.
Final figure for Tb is -4.6 ch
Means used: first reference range 181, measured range 216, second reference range 219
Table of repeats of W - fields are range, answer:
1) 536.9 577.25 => 209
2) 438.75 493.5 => 214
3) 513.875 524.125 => 219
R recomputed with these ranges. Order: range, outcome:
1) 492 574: 213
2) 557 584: 210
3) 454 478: 215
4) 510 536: 217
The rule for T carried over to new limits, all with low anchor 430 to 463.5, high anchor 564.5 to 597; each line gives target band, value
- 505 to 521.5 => -0.05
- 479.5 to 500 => -0.04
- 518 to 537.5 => -0.03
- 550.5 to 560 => 0.04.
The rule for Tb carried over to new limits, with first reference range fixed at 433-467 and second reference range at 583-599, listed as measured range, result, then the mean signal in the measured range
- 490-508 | -0.33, 217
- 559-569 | 0.46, 209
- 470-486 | -0.30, 215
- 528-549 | 0.65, 210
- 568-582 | 0.58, 211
